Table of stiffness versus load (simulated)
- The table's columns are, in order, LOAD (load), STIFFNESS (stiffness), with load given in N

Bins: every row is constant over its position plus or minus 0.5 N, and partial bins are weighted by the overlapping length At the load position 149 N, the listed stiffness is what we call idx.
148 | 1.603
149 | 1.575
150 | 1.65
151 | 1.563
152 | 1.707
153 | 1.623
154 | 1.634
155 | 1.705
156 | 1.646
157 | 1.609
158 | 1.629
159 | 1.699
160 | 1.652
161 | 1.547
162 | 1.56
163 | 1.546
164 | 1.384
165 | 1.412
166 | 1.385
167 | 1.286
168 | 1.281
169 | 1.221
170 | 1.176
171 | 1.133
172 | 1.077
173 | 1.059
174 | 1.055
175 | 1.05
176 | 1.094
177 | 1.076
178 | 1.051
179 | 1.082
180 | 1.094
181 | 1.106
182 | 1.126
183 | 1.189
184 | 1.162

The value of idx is 1.575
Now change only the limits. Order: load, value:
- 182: 1.126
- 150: 1.65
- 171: 1.133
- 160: 1.652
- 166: 1.385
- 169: 1.221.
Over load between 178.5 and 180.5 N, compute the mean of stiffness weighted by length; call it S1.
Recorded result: 1.09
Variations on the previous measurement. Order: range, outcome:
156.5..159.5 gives 1.65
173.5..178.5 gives 1.07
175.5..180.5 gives 1.08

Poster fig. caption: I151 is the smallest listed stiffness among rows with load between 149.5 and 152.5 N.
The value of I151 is 1.563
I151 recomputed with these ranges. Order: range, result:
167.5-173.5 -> 1.059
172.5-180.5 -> 1.05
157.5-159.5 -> 1.629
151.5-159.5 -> 1.609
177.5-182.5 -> 1.051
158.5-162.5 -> 1.547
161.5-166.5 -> 1.384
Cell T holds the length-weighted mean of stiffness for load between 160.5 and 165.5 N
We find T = 1.49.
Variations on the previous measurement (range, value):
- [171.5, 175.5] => 1.06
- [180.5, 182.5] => 1.12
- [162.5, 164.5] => 1.46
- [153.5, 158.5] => 1.64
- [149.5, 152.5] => 1.64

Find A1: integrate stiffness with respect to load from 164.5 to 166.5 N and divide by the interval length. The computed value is 1.4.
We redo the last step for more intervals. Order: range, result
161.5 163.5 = 1.55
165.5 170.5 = 1.27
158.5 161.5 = 1.63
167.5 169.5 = 1.25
